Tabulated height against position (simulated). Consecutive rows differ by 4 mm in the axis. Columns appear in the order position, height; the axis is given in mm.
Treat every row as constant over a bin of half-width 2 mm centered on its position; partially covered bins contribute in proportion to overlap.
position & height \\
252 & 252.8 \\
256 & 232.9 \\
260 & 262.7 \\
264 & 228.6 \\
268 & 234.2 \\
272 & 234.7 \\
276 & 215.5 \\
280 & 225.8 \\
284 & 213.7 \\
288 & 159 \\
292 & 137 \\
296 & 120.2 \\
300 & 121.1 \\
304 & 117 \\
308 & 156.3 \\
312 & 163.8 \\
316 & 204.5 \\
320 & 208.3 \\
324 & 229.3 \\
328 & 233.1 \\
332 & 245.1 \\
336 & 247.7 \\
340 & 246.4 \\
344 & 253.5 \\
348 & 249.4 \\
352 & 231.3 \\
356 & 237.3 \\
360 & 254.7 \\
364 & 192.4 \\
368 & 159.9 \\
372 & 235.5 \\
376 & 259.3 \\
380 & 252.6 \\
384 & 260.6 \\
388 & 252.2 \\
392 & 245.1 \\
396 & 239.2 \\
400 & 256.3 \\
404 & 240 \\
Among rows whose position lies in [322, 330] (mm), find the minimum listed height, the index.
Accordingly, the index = 229.3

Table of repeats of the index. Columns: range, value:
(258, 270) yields 228.6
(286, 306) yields 117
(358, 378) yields 159.9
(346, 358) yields 231.3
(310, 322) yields 163.8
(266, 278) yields 215.5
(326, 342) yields 233.1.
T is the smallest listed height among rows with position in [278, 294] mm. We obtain 137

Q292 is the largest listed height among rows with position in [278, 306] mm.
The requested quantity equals 225.8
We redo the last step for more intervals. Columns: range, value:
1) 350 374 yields 254.7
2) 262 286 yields 234.7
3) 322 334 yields 245.1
